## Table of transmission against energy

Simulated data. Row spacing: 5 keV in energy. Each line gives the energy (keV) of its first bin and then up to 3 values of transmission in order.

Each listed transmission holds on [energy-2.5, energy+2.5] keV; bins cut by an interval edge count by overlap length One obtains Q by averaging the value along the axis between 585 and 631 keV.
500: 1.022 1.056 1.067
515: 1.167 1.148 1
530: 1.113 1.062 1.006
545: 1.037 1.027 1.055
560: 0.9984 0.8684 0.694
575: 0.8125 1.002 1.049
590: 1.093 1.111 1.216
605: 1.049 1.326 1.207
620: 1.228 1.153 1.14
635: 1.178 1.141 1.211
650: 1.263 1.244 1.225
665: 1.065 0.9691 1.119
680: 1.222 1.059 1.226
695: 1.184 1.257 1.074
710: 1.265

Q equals 1.16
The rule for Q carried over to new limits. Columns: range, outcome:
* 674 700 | 1.17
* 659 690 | 1.11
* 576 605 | 1.08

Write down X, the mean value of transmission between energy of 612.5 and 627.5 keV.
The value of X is 1.2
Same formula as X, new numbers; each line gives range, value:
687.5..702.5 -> 1.22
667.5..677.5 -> 1.04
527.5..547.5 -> 1.05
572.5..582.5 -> 0.907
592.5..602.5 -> 1.16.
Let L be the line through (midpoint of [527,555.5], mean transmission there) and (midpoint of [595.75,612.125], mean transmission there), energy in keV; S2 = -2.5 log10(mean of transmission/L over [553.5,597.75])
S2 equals 0.17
